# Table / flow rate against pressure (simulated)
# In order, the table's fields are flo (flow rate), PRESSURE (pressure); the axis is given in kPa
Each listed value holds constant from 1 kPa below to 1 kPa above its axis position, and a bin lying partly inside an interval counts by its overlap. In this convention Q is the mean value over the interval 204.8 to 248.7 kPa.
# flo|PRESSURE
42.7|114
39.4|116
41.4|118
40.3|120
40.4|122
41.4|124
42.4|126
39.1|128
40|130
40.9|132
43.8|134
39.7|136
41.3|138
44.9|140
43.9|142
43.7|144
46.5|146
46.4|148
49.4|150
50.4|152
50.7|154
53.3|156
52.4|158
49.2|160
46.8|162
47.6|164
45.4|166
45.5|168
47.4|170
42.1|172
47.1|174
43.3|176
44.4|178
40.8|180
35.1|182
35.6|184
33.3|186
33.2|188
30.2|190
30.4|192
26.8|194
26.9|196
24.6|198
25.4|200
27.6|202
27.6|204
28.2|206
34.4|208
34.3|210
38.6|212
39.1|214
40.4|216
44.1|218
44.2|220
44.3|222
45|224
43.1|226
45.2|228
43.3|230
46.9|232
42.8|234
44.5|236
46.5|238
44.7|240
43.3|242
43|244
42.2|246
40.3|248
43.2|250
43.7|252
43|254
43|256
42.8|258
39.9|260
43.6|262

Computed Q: 41.7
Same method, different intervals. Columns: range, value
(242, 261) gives 42.4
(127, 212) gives 40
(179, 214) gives 31.6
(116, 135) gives 41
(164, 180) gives 44.9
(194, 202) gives 26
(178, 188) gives 36.7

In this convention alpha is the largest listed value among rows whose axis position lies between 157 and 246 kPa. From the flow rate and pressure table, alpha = 52.4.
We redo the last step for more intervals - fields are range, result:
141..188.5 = 53.3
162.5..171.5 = 47.6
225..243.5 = 46.9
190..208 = 34.4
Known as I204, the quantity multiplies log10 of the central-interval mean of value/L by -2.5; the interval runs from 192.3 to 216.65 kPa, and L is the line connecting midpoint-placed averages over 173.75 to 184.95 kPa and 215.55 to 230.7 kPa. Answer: 0.34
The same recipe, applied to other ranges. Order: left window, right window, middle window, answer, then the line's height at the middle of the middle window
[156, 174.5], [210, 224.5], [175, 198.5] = 0.310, 45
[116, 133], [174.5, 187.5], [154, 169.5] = -0.228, 39.5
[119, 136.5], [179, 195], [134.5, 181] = -0.242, 37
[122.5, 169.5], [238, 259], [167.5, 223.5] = 0.218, 44.3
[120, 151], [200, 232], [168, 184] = -0.050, 40.6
